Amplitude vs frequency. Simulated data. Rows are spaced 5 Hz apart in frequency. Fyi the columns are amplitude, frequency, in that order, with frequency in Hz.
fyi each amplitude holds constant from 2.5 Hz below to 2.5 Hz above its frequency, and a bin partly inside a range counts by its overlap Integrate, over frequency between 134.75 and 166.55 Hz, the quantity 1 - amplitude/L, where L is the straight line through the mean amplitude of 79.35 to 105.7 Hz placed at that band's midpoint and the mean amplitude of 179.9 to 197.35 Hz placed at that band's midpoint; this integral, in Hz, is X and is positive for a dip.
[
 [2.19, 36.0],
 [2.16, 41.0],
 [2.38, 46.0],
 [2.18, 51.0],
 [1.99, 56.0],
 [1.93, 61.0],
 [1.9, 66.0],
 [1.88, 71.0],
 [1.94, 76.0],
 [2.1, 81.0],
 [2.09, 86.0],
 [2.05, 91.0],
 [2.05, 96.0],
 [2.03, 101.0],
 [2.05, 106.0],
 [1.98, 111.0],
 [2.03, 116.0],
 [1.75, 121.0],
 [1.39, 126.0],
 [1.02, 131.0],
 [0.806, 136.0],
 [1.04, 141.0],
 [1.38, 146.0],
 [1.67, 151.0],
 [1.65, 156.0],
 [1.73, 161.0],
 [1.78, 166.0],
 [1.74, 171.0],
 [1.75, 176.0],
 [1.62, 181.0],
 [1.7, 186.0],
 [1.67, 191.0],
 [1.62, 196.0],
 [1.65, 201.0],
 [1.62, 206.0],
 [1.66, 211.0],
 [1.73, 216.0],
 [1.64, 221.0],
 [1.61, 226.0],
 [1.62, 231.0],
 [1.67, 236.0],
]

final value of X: 6.46 Hz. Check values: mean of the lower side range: 2.06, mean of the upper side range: 1.66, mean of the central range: 1.44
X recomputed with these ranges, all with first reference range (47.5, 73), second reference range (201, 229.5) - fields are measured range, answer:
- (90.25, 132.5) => 1.3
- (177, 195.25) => 0.5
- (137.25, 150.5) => 4.1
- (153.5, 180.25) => 0.5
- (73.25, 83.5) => -0.3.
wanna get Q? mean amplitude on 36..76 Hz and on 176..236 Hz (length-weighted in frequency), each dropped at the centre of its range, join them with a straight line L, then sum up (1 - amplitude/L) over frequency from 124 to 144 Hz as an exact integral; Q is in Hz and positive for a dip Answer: 8.5 Hz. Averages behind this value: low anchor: 2.06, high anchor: 1.65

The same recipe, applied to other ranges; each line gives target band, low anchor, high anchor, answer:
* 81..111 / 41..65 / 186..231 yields -1.03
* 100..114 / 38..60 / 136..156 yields -2.99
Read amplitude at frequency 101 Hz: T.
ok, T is 2.03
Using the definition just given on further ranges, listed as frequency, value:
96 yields 2.05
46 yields 2.38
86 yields 2.09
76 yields 1.94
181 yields 1.62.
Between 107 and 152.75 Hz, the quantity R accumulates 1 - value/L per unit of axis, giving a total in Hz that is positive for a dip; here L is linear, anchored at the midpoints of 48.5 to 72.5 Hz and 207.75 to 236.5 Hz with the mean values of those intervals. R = 9.3 Hz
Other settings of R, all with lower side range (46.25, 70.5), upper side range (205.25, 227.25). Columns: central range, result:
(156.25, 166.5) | 0.3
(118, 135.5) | 5.0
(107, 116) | -0.5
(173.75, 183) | 0.3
